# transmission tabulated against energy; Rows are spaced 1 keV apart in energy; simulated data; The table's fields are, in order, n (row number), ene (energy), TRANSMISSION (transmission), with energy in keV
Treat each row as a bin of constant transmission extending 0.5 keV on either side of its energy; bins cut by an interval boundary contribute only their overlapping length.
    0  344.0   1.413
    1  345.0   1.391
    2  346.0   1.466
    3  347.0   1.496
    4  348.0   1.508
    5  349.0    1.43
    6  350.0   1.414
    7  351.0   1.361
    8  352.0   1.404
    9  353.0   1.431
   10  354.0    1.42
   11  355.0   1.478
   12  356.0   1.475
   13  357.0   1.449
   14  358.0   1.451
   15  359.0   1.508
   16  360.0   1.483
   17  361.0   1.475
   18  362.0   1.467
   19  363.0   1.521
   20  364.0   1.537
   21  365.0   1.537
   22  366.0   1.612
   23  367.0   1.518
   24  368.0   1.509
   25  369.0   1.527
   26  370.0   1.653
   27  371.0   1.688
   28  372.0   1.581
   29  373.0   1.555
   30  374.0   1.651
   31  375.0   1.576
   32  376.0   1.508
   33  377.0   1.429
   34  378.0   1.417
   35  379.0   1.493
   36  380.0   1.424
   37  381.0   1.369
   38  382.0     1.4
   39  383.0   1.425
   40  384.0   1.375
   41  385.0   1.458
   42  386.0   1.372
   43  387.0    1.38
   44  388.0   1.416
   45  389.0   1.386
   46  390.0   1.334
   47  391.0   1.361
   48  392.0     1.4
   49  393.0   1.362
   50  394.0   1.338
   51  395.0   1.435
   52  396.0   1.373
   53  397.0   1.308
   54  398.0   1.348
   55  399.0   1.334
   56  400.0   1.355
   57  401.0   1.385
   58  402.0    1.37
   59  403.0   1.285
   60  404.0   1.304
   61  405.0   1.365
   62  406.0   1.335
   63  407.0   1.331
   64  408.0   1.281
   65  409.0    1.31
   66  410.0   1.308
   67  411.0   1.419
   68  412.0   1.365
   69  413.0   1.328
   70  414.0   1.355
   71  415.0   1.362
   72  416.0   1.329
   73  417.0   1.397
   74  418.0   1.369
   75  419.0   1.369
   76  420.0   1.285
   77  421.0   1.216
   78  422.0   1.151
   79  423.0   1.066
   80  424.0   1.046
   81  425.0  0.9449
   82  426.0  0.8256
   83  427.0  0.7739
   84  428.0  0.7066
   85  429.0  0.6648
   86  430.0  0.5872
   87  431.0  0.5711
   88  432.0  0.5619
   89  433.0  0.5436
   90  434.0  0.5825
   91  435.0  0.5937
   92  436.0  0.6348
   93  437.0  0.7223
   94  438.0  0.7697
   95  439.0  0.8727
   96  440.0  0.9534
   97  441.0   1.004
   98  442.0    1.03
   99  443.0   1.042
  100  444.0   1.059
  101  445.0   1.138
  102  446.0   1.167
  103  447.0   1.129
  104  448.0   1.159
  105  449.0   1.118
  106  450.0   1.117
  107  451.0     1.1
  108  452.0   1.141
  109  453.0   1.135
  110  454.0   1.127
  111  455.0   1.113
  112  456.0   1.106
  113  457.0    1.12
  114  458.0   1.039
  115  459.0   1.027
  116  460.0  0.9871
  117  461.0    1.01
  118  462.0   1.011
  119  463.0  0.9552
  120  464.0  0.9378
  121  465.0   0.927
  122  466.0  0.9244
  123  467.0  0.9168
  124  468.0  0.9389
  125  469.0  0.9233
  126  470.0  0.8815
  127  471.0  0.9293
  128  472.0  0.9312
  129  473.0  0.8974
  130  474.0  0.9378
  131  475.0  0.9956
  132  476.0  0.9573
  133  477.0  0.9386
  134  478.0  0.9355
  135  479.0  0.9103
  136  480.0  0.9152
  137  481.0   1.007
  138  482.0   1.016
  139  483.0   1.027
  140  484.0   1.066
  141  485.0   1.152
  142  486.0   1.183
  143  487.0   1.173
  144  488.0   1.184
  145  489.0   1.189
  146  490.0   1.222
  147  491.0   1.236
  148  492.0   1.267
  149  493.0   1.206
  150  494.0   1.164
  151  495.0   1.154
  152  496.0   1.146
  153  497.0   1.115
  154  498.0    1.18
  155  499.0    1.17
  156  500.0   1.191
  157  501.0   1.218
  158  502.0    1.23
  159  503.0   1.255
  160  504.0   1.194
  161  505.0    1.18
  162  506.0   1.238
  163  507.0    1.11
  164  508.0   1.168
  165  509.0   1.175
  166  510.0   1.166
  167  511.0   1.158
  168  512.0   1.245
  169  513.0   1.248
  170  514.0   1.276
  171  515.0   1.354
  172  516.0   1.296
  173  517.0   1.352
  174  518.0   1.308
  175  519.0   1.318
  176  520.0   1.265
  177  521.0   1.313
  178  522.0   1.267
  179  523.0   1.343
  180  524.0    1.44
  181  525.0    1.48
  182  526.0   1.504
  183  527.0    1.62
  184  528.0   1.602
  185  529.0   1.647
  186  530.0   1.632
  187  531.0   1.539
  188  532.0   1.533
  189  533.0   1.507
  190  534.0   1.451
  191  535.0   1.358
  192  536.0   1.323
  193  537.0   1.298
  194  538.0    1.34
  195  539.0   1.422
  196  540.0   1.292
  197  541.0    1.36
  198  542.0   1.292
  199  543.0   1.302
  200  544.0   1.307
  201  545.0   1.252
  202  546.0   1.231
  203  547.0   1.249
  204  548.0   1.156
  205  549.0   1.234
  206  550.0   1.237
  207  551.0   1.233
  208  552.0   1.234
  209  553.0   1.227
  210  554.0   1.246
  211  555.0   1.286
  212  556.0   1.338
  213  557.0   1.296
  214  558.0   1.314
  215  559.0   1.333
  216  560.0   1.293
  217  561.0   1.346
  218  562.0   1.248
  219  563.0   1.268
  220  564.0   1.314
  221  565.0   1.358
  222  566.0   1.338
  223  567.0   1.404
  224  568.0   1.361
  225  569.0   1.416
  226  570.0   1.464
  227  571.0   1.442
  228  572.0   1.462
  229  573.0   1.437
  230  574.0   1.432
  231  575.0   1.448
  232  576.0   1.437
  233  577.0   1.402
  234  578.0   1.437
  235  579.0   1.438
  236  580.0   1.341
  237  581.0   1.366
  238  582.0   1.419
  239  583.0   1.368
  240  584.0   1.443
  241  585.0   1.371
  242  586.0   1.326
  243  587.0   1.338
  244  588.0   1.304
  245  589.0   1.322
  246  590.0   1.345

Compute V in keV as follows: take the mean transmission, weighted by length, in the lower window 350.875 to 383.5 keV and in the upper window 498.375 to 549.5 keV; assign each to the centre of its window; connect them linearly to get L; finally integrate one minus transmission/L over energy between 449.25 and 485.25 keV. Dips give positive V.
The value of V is 10.0 keV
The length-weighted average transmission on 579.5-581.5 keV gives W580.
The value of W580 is 1.35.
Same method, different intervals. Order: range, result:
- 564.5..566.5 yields 1.35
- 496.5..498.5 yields 1.15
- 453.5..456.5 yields 1.12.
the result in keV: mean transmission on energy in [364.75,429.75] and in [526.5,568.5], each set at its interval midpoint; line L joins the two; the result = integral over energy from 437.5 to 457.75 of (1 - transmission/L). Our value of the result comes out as 4.1 keV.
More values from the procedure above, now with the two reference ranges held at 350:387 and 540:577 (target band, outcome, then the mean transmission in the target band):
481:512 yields 4.64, 1.17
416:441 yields 9.41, 0.895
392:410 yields 1.41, 1.34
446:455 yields 1.81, 1.13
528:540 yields -1.02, 1.46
